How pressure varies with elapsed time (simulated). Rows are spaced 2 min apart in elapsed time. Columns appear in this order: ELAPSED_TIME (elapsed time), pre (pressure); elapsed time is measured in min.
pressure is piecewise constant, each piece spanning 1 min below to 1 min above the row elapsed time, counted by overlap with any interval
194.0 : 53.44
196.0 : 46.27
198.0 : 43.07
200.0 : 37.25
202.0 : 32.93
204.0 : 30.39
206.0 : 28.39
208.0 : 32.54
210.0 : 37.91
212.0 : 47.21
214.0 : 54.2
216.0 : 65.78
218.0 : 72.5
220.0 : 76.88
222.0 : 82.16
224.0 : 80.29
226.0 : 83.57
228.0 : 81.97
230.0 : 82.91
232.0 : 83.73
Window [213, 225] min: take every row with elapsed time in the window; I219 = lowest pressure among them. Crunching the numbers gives 54.2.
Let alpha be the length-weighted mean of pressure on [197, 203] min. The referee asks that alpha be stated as 37.8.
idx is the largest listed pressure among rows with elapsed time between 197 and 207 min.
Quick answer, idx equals 43.07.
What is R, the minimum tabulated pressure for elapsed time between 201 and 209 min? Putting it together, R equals 28.39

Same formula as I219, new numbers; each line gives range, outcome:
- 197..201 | 37.25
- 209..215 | 37.91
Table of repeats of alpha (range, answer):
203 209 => 30.4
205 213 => 36.5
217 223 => 77.2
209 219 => 55.5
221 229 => 82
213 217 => 60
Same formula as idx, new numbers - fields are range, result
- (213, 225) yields 82.16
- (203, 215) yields 54.2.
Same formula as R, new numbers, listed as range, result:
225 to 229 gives 81.97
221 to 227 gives 80.29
